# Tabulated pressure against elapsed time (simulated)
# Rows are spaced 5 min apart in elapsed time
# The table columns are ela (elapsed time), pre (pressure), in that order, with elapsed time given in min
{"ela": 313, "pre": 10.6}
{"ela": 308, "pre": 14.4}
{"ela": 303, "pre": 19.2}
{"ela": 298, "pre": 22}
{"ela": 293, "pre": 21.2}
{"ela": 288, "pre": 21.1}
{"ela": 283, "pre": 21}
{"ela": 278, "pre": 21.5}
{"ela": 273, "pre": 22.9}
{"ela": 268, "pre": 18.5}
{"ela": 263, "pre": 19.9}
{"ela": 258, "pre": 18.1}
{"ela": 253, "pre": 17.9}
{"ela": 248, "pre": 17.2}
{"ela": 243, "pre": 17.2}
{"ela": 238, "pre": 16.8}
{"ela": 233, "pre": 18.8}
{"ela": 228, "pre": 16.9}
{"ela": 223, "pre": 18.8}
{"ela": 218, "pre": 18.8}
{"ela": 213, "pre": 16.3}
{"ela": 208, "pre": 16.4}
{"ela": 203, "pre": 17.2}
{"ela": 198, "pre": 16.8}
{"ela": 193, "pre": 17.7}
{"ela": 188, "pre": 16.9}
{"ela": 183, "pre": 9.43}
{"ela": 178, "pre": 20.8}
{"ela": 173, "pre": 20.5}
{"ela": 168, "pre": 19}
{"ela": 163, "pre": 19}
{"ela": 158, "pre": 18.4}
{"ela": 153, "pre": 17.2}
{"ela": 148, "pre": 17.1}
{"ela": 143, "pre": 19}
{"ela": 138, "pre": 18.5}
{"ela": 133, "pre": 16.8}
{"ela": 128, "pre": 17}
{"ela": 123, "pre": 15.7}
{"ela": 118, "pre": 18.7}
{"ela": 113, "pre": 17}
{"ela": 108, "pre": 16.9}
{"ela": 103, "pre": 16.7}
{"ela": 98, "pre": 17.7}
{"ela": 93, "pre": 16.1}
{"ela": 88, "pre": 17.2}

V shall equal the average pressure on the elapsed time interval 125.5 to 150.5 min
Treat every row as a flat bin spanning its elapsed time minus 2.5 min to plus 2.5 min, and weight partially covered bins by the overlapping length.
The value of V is 17.7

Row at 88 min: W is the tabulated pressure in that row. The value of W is 17.2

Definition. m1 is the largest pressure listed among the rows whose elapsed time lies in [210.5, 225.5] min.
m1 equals 18.8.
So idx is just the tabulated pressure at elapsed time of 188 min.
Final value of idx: 16.9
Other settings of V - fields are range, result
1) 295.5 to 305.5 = 20.6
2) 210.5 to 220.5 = 17.6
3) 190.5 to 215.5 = 16.9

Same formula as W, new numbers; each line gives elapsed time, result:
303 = 19.2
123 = 15.7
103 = 16.7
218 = 18.8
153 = 17.2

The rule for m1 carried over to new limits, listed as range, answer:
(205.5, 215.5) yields 16.4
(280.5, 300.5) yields 22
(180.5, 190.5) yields 16.9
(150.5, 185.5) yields 20.8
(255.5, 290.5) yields 22.9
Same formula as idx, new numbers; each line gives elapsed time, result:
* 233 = 18.8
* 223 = 18.8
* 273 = 22.9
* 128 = 17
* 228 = 16.9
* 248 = 17.2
